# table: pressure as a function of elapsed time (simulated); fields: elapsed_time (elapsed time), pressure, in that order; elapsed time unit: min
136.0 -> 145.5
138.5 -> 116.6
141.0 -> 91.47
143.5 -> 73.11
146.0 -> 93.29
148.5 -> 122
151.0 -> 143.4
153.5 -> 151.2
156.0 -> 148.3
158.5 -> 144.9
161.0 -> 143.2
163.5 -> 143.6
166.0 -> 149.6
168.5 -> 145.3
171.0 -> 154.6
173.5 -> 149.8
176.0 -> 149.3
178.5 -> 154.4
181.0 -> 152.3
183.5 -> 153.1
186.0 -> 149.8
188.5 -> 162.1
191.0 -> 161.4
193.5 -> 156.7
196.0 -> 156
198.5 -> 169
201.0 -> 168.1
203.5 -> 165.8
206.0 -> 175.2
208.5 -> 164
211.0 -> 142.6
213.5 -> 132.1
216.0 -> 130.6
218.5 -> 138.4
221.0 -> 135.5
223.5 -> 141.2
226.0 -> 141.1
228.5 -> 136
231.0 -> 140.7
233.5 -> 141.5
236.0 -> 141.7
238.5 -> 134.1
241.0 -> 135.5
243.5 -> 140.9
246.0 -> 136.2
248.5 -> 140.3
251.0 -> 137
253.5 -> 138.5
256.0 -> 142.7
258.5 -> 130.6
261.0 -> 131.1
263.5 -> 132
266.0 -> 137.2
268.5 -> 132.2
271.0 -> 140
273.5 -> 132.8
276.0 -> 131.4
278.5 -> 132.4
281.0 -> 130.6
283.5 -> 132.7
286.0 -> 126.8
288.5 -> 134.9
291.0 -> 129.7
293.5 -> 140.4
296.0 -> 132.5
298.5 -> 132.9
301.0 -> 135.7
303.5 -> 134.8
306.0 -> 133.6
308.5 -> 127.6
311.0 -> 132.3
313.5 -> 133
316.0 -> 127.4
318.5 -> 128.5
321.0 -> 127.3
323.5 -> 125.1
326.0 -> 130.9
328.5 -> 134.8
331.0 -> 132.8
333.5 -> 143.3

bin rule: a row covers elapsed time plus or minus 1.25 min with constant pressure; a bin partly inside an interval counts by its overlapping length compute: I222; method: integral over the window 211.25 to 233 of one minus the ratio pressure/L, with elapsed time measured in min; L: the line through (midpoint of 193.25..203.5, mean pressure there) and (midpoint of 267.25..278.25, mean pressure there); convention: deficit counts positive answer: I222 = 2.3 min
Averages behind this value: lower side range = 163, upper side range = 134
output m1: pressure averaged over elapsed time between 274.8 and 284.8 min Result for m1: 132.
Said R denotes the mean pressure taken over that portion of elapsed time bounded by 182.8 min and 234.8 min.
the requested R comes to 150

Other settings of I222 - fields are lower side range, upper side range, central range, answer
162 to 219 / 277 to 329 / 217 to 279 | 2.3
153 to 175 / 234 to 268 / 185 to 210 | -3.4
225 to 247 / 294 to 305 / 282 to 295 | 0.2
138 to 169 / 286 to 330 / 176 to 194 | -3.7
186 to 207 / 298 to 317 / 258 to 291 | 2.1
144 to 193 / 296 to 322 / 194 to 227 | -2.3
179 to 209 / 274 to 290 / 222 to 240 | 1.1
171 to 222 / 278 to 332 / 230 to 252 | 0.9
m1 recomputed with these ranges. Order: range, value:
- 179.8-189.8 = 154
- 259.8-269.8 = 133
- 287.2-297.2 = 134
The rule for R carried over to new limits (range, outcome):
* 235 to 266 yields 137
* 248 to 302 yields 134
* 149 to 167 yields 145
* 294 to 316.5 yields 133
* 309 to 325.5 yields 129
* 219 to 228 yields 139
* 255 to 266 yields 134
